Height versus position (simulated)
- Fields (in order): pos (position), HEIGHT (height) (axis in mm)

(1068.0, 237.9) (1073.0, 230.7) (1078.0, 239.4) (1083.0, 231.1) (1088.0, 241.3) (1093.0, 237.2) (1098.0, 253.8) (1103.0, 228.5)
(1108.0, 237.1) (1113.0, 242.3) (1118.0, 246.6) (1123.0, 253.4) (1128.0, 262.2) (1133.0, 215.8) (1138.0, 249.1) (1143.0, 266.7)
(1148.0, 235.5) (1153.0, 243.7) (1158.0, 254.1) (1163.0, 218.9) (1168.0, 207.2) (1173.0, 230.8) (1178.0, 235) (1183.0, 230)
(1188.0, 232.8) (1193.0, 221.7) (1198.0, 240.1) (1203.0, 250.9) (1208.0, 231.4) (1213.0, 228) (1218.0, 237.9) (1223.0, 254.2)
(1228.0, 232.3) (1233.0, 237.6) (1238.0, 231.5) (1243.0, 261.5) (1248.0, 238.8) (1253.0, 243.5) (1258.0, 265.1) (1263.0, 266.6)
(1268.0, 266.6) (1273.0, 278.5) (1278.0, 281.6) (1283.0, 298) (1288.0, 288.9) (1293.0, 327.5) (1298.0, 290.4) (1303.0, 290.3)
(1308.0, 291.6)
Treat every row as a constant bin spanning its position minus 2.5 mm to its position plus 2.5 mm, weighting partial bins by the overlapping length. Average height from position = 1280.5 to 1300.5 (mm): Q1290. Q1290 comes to 301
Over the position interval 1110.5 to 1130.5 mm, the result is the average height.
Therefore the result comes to 251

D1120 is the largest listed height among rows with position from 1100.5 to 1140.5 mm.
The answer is 262.2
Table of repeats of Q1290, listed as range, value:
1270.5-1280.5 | 280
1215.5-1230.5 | 241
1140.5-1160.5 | 250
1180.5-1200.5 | 231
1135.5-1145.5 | 258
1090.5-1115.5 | 240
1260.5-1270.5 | 267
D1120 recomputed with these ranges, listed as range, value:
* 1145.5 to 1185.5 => 254.1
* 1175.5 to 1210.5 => 250.9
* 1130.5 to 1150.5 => 266.7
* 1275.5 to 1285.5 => 298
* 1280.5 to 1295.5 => 327.5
